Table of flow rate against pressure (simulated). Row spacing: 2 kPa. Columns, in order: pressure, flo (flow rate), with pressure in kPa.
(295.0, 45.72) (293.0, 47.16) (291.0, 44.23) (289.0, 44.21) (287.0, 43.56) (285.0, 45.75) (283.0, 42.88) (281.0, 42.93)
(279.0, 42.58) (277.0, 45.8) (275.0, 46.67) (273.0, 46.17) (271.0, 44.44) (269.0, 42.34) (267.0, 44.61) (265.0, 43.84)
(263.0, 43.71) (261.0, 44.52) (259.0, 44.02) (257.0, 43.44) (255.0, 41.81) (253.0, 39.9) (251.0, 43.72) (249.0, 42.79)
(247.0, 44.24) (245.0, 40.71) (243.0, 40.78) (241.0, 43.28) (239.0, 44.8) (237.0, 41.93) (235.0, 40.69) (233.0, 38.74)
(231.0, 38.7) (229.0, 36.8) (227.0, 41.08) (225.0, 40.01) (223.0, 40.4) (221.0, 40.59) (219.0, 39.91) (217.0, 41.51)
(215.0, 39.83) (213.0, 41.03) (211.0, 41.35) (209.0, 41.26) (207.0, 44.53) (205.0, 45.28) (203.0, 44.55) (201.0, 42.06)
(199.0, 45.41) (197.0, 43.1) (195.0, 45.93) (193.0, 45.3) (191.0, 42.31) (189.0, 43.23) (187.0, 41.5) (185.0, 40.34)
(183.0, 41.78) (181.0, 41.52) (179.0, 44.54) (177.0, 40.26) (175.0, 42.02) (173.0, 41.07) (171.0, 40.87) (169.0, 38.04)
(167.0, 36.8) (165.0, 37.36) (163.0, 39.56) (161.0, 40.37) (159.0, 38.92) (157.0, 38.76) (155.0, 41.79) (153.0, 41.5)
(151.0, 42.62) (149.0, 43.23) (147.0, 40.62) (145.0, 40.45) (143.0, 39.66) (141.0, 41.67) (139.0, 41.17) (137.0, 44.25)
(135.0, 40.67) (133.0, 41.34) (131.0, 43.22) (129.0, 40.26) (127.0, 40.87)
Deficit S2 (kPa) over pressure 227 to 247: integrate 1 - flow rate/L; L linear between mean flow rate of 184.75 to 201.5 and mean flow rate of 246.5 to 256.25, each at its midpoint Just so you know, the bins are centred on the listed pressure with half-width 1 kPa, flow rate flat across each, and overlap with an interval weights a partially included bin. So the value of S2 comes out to 0.8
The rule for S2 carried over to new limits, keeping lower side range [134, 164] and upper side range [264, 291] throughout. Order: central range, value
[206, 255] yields 2.1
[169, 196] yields -0.2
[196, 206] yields -0.4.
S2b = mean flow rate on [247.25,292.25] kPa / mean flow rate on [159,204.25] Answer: 1.1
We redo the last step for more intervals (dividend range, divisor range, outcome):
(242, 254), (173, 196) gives 0.99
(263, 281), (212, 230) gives 1.11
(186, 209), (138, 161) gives 1.07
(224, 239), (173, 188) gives 0.96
